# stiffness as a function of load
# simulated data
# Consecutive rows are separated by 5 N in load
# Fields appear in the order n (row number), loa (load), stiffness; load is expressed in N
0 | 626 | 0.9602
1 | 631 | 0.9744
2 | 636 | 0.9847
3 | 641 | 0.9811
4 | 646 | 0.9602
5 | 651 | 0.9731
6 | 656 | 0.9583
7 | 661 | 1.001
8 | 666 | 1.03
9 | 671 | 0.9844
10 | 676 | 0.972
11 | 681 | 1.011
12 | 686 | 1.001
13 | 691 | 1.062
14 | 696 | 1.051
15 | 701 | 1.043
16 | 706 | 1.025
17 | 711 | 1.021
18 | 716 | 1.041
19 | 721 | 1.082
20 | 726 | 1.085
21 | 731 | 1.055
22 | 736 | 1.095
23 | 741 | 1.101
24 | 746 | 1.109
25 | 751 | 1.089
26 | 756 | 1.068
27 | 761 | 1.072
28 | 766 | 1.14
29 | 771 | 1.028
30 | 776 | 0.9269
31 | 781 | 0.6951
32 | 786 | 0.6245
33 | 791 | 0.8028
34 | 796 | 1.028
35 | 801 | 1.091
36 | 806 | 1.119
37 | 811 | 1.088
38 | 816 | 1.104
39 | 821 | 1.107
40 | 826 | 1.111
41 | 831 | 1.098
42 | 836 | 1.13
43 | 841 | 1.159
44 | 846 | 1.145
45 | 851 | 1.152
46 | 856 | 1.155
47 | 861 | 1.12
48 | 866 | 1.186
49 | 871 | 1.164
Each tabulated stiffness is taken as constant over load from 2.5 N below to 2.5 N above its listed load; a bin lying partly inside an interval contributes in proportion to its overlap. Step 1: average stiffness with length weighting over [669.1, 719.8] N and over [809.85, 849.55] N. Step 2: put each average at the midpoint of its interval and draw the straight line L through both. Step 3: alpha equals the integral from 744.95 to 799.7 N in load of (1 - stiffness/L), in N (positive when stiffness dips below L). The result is 5.9 N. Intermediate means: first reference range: 1.02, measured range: 0.961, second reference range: 1.12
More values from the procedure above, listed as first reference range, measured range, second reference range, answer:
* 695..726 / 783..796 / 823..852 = 3.86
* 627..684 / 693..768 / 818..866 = -1.95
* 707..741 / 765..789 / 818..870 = 5.04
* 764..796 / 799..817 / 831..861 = -2.02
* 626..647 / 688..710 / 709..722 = -0.26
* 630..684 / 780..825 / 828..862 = 5.23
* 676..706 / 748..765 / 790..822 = -0.62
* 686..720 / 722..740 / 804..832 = -0.43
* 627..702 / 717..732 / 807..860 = -0.43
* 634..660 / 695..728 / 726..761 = -0.04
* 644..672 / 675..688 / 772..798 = -0.57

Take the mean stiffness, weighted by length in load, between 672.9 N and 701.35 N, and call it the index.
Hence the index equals 1.02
